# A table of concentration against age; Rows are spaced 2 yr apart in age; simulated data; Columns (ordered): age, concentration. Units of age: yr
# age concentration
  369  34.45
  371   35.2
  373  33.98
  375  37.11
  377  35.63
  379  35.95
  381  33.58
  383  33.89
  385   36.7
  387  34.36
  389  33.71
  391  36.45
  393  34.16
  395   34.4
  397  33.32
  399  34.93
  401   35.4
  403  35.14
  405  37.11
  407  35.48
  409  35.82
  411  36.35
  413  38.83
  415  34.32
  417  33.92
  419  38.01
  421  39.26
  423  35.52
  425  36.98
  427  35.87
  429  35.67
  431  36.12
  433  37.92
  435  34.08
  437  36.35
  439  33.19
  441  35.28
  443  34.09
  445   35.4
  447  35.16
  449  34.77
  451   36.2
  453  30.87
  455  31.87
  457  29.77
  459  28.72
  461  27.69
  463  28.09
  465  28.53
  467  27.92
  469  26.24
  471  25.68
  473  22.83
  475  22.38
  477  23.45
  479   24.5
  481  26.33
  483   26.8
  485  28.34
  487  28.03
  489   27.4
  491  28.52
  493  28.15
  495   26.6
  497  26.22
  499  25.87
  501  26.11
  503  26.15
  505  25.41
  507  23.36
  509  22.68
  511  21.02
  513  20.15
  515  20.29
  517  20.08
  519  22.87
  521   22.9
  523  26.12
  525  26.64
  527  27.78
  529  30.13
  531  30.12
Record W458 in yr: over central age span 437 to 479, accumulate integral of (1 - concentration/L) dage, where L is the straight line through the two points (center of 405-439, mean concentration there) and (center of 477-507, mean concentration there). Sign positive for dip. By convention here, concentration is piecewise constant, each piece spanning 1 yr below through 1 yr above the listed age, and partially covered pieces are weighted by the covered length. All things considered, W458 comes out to 1.9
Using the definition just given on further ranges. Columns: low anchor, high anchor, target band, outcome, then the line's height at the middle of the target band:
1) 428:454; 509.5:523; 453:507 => 2.0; 28.1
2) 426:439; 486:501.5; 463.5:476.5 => 2.1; 30.5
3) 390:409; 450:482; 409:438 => -3.5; 32.4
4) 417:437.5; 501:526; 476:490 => 0.7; 27.9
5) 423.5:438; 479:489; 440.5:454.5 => -0.5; 33.3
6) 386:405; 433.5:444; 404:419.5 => -0.6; 34.8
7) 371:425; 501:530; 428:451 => -2.8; 31.5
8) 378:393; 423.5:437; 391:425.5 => -0.3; 35.5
